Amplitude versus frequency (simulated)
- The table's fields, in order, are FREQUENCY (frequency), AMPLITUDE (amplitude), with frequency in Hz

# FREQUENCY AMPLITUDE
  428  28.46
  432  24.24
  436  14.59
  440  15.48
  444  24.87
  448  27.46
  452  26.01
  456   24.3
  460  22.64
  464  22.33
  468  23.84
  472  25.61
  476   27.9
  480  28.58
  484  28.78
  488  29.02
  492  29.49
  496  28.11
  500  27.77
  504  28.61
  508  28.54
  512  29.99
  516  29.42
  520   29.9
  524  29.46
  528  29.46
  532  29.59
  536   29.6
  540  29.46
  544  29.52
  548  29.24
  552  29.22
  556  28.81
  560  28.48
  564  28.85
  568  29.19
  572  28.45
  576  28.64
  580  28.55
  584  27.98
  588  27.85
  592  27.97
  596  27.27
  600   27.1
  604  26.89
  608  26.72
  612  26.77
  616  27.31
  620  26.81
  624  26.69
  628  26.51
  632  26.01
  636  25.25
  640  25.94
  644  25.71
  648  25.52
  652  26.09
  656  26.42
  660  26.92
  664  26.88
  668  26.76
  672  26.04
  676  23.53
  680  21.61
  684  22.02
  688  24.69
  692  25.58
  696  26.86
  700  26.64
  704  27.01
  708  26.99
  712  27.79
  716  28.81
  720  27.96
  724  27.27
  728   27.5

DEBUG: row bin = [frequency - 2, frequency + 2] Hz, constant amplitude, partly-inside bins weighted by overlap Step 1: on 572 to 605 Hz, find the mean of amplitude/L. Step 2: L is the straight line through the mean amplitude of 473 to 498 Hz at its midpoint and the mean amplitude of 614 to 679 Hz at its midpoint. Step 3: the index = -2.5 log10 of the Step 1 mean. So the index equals -0.04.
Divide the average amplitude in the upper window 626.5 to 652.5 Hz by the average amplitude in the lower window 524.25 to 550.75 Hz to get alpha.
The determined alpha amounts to 0.88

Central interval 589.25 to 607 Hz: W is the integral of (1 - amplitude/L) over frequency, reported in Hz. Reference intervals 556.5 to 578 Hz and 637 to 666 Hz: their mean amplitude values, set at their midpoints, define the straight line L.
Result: 0.3 Hz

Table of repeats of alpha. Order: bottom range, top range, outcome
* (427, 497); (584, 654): 1.07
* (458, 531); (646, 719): 0.93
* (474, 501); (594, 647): 0.93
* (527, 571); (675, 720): 0.88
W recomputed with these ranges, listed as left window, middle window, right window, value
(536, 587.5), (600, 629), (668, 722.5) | 0.87 Hz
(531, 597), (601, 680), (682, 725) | 3.94 Hz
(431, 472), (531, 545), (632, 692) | -3.41 Hz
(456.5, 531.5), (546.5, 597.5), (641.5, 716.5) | -3.00 Hz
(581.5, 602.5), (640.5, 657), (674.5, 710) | 0.15 Hz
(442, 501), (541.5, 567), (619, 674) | -2.61 Hz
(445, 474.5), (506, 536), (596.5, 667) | -4.96 Hz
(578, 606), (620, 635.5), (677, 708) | 0.22 Hz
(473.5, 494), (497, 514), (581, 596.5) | -0.11 Hz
